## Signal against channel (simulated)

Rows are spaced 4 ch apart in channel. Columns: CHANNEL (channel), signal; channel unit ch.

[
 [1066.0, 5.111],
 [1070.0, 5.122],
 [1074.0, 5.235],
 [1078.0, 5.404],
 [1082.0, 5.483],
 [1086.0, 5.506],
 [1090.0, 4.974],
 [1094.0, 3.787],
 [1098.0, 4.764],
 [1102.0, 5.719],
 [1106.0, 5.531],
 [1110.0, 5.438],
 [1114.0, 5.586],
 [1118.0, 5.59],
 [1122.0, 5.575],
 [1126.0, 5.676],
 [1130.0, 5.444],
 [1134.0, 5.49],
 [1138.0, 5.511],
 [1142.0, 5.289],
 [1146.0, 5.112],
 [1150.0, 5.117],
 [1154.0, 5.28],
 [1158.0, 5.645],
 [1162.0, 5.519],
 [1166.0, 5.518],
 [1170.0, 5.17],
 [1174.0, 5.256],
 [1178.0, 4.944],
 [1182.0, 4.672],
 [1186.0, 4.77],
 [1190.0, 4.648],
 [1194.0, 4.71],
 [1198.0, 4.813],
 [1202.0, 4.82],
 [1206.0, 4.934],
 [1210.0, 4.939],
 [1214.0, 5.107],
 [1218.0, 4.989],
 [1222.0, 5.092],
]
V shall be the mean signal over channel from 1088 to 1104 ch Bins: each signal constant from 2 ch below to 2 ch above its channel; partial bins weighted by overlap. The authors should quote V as 4.81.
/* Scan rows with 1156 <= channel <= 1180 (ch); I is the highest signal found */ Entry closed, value 5.645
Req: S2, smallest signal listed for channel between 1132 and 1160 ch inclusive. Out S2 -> 5.112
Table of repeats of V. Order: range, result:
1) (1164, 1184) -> 5.11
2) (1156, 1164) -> 5.58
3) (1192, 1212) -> 4.84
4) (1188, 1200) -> 4.72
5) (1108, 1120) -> 5.54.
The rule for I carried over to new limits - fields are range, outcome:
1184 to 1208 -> 4.934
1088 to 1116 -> 5.719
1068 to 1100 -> 5.506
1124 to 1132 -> 5.676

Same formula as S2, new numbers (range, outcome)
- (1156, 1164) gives 5.519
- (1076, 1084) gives 5.404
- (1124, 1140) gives 5.444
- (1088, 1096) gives 3.787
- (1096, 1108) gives 4.764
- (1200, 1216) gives 4.82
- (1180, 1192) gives 4.648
